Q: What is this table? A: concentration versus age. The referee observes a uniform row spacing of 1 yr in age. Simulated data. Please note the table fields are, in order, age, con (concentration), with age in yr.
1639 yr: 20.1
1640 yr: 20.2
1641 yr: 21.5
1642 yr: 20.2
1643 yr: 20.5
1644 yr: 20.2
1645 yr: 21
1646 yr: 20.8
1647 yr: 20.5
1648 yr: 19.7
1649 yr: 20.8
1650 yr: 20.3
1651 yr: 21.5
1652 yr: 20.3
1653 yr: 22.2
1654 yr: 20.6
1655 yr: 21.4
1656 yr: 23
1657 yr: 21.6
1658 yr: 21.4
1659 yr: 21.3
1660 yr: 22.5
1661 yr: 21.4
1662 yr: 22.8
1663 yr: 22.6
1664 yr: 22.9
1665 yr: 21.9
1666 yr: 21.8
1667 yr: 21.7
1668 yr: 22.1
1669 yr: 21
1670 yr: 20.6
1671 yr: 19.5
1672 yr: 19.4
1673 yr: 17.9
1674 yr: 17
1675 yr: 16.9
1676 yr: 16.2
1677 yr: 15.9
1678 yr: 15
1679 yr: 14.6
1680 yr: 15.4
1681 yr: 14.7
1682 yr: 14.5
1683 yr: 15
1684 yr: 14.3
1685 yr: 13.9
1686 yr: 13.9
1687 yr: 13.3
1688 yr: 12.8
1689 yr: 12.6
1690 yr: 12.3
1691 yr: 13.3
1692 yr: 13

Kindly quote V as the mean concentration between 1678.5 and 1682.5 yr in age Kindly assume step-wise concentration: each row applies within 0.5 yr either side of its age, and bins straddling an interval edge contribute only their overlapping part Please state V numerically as 14.8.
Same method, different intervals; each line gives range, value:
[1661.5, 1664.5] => 22.8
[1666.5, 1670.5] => 21.4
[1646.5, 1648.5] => 20.1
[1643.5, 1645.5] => 20.6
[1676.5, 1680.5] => 15.2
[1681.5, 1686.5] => 14.3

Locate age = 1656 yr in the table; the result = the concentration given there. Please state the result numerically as 23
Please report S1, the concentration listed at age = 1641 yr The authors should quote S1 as 21.5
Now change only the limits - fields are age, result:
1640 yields 20.2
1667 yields 21.7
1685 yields 13.9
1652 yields 20.3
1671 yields 19.5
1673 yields 17.9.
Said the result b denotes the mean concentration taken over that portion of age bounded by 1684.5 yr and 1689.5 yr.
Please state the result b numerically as 13.3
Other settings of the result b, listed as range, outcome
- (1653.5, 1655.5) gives 21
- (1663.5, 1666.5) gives 22.2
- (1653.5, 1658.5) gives 21.6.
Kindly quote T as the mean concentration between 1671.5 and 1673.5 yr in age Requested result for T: 18.6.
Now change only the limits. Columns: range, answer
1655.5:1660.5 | 22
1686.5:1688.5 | 13.1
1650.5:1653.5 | 21.3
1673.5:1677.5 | 16.5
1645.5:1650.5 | 20.4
